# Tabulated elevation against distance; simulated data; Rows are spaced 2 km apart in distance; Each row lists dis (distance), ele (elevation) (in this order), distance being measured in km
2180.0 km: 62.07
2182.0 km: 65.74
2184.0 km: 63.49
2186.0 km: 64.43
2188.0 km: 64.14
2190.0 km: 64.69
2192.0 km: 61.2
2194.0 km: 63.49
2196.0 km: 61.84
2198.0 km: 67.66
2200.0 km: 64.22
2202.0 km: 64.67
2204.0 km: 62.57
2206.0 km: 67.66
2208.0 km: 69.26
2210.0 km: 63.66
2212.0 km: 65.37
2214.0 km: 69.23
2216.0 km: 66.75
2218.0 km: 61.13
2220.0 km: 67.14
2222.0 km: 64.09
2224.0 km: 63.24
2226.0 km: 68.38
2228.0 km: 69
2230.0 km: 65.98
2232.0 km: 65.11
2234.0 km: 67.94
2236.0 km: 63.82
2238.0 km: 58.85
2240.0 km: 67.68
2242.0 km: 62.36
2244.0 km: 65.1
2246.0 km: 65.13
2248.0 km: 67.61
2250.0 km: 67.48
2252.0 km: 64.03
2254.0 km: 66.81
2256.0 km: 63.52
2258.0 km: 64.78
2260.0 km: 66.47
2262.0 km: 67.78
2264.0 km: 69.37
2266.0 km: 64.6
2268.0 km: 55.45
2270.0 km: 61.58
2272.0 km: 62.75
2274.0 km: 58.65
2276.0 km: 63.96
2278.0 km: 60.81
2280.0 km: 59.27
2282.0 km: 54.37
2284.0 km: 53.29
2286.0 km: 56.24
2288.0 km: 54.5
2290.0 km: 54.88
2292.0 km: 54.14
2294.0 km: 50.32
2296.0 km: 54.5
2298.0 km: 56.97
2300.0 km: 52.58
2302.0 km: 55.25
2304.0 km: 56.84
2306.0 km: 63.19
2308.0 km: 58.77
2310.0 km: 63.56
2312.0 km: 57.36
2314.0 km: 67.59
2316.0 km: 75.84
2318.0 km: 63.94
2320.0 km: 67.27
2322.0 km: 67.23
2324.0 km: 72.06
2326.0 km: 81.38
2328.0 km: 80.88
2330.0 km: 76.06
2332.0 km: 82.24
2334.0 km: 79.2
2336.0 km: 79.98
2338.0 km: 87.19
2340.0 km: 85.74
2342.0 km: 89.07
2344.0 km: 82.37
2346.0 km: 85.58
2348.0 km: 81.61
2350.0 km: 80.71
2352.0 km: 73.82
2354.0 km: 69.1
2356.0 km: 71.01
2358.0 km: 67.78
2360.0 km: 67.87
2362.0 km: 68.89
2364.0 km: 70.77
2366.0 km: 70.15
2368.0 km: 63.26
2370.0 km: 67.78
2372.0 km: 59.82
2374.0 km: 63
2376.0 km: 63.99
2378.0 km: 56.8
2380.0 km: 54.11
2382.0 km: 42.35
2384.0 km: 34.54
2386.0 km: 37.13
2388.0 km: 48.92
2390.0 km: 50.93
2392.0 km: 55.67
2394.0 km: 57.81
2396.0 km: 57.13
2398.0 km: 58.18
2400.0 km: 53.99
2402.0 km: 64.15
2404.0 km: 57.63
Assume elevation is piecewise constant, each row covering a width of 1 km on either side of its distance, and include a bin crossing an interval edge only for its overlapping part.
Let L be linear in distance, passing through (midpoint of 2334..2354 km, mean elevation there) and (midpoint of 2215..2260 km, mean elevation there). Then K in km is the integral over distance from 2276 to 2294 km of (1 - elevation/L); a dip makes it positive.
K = 4.1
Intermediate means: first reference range 65.3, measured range 56.1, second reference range 82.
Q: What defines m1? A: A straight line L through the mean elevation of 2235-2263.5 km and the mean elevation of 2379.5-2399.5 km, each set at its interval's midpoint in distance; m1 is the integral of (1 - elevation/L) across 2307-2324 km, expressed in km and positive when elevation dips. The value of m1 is -2.3 km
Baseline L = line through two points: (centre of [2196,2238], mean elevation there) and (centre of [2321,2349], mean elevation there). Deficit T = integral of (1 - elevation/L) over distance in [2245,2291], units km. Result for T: 6.5 km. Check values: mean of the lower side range 65.6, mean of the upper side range 80.8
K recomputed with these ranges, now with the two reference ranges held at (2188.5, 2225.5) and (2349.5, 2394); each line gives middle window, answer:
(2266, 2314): 3.8 km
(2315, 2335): -4.2 km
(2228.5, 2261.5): -0.7 km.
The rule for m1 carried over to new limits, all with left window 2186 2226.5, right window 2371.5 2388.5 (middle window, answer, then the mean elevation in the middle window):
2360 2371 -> -3.37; 68.1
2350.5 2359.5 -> -3.03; 70.9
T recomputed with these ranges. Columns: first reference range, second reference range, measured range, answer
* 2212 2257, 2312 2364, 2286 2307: 4.8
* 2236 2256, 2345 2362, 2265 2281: 1.5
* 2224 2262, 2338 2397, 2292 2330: 0.9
